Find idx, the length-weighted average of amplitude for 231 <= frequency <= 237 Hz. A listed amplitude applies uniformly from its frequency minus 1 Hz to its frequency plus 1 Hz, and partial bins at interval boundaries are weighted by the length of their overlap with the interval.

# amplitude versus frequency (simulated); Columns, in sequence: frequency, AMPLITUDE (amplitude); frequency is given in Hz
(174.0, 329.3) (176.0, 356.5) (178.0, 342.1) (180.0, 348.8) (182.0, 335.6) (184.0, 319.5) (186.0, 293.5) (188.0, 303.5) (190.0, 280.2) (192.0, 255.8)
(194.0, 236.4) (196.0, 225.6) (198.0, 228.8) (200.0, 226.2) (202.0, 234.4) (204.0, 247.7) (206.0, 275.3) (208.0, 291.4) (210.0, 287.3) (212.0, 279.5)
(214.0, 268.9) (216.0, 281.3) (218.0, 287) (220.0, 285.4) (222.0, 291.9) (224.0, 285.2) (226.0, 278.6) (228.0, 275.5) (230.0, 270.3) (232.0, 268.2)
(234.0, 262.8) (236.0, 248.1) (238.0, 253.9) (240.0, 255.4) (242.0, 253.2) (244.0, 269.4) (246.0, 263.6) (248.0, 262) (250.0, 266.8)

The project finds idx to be 260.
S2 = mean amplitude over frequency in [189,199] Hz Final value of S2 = 245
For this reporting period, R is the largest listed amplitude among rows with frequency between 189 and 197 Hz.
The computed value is 280.2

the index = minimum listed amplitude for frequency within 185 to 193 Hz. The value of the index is 255.8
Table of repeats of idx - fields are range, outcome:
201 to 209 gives 262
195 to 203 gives 229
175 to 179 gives 349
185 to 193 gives 283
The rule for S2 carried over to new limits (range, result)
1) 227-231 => 273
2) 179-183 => 342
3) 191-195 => 246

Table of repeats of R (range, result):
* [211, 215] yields 279.5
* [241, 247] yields 269.4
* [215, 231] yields 291.9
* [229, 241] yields 270.3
